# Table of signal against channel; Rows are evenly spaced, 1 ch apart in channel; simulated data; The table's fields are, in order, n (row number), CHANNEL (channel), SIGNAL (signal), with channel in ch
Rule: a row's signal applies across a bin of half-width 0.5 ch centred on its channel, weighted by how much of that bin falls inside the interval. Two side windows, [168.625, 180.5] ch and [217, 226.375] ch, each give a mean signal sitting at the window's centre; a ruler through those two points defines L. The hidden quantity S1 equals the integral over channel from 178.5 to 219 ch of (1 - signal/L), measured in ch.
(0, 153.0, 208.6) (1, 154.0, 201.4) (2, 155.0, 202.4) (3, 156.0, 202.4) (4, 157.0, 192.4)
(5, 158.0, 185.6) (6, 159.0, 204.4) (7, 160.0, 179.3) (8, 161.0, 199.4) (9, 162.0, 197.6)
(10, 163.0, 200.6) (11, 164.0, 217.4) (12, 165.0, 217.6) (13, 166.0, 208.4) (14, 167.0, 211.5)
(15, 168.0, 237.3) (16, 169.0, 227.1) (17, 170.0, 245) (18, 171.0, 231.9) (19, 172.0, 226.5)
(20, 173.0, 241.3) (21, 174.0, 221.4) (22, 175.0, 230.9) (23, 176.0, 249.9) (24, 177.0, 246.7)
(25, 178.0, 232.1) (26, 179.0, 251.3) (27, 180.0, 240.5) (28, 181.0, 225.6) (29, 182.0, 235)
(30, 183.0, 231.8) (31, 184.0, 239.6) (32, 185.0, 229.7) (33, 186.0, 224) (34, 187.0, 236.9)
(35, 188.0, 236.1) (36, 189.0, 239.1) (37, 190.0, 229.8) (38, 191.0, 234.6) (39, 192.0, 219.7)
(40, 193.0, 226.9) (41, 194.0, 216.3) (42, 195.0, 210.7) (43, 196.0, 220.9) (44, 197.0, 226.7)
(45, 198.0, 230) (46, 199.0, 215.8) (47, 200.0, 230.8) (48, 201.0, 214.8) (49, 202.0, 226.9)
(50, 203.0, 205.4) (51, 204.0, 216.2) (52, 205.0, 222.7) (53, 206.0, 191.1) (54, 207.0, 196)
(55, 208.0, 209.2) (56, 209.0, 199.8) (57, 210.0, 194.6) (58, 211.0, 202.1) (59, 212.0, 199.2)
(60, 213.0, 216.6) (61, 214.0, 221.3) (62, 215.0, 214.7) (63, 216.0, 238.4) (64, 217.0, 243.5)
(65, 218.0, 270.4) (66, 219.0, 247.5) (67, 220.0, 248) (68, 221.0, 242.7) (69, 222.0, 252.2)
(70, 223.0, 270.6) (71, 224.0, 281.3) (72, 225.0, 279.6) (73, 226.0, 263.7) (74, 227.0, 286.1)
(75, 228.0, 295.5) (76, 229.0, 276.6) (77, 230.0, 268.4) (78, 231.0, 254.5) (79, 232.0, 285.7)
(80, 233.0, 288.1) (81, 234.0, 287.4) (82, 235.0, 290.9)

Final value 4.1 ch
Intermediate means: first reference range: 237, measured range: 224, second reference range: 261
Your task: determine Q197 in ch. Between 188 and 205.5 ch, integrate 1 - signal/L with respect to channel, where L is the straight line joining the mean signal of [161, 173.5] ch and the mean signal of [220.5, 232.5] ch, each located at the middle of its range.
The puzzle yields 1.6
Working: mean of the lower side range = 221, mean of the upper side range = 271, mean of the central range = 223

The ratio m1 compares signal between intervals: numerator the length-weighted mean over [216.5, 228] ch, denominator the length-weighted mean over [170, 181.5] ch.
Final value 1.11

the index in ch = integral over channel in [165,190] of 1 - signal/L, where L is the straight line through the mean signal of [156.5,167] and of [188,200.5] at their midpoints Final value -2.4 ch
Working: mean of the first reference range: 201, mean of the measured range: 233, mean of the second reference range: 226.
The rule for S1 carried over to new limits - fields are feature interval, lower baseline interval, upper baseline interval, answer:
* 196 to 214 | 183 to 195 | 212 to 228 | 2.1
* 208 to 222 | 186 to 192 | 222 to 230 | 2.0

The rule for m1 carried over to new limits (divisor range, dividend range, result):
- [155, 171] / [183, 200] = 1.09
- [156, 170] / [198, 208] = 1.03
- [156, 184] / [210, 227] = 1.10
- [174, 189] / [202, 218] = 0.91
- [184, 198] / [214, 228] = 1.13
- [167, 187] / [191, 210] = 0.92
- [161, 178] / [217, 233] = 1.19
